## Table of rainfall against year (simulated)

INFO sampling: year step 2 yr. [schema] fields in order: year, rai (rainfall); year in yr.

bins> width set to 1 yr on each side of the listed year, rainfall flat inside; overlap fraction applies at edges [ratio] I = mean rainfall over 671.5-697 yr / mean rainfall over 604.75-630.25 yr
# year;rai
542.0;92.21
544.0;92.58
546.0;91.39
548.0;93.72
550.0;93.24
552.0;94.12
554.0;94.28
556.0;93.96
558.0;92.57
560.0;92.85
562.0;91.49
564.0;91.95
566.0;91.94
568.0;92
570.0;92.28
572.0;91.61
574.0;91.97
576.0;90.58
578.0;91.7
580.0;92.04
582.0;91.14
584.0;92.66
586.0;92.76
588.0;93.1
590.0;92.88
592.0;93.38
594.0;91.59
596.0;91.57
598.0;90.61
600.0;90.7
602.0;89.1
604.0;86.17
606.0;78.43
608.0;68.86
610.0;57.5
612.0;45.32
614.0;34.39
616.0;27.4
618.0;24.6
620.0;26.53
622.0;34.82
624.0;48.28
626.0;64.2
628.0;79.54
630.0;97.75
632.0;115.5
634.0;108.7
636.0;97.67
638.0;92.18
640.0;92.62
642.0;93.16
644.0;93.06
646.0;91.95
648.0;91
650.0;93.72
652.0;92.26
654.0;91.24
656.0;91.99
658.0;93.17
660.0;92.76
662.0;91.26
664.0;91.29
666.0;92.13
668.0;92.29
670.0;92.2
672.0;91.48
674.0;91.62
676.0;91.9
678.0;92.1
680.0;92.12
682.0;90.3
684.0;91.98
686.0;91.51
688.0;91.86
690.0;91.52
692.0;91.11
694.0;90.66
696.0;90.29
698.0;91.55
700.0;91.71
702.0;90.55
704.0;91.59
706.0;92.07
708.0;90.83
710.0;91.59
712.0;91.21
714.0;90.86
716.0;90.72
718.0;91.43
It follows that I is 1.8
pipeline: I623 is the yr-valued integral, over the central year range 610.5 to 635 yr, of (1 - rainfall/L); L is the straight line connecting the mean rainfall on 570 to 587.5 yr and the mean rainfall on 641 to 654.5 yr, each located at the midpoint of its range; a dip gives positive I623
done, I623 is 8.9 yr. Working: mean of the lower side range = 91.9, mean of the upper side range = 92.4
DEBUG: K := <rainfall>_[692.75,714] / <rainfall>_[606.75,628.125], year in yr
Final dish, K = 2.00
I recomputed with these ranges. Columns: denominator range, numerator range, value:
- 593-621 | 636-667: 1.43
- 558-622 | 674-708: 1.15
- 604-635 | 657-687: 1.49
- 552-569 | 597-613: 0.82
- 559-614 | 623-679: 1.05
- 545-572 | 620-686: 0.95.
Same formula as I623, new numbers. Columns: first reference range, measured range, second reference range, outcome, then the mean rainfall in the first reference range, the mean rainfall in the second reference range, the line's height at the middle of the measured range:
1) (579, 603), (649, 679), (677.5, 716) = -0.21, 91.8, 91.3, 91.5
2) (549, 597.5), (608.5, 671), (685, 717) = 9.14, 92.4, 91.2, 91.8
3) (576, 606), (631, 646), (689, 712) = -1.23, 90.9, 91.2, 91.1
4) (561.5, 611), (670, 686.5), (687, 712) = -0.16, 88.7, 91.3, 90.8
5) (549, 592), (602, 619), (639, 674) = 6.88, 92.5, 92.2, 92.3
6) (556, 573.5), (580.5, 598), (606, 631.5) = -4.24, 92.2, 53.1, 74.5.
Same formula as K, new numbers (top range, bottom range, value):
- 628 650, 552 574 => 1.04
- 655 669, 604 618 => 1.76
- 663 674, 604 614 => 1.48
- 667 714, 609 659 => 1.22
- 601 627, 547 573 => 0.57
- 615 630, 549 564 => 0.51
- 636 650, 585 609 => 1.05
